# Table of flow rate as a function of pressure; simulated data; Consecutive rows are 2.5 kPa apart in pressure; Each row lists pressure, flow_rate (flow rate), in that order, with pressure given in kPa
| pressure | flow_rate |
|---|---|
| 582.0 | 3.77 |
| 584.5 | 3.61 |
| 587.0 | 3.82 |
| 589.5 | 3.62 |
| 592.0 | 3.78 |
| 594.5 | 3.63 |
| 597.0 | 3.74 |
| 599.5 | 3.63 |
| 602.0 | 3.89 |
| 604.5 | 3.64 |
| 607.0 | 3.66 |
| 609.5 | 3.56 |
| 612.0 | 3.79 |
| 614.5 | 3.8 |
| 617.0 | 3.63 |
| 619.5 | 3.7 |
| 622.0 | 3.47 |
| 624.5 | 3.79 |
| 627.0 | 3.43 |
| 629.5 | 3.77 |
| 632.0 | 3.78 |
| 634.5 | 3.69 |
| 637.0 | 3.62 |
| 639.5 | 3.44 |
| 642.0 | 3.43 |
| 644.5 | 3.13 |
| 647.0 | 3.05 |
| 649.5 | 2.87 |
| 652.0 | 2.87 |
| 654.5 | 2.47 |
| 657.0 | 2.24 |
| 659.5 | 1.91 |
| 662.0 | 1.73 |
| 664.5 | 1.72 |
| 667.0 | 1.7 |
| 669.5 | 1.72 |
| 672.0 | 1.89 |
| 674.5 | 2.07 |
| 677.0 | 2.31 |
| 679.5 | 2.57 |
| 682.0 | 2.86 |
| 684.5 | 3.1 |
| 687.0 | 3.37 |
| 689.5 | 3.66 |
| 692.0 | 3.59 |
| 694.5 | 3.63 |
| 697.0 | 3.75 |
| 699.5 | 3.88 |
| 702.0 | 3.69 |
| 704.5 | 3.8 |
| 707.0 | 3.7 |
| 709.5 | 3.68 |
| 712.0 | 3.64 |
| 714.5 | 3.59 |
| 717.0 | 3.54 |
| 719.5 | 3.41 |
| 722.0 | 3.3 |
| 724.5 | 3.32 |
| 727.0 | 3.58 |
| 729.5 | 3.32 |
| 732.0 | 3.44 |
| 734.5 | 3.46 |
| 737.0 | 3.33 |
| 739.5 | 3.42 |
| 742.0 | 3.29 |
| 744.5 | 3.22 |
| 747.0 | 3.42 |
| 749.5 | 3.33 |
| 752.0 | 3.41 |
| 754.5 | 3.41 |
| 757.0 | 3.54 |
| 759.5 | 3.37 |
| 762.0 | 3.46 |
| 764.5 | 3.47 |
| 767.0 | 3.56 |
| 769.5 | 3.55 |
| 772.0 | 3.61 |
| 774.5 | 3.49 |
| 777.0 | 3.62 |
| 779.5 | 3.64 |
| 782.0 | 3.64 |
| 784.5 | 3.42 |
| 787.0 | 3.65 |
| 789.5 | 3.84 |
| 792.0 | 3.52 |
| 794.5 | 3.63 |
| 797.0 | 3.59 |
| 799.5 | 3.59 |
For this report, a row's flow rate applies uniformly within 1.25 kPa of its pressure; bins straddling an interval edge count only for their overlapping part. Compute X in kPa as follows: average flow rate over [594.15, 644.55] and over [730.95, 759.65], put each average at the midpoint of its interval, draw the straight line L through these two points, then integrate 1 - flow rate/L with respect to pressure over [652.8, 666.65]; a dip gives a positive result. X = 6.0 kPa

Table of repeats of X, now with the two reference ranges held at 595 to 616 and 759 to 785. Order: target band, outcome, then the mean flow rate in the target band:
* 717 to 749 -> 1.8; 3.38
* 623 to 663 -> 6.4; 3.09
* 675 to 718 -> 2.4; 3.41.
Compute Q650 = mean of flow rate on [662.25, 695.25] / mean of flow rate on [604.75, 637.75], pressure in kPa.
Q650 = 0.71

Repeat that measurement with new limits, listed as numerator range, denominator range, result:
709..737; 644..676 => 1.55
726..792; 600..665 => 1.07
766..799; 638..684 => 1.46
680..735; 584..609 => 0.95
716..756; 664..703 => 1.18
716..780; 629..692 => 1.24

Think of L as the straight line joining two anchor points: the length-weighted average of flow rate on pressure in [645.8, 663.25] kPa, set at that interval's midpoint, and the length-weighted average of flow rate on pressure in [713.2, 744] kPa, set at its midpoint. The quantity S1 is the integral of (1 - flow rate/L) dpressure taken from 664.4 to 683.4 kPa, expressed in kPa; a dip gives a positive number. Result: 4.03 kPa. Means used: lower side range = 2.45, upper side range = 3.41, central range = 2.14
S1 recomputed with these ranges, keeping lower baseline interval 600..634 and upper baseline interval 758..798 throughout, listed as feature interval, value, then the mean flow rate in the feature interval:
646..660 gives 4.1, 2.6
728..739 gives 0.6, 3.39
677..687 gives 2.2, 2.84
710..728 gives 0.6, 3.49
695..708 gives -0.5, 3.76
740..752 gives 0.9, 3.33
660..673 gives 6.7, 1.76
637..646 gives 0.7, 3.37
